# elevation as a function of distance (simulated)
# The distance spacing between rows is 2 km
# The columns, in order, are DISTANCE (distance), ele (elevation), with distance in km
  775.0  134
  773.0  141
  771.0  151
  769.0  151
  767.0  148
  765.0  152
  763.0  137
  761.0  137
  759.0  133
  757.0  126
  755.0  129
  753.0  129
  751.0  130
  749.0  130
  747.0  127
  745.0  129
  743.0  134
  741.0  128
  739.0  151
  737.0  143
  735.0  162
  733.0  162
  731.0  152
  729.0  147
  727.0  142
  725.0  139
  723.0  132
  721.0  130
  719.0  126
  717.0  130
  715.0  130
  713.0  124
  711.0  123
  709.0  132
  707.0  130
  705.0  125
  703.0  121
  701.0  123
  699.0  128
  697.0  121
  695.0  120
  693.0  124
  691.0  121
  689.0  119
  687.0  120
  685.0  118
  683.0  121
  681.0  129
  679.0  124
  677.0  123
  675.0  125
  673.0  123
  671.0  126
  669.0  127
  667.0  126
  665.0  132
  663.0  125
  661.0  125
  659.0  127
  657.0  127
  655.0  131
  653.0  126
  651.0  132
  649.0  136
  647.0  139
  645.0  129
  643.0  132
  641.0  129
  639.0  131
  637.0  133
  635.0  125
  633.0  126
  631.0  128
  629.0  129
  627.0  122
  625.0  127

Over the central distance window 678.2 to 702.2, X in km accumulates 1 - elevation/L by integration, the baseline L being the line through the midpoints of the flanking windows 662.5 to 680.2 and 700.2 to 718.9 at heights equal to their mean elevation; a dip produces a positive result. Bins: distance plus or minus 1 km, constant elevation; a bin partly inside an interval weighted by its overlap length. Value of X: 0.7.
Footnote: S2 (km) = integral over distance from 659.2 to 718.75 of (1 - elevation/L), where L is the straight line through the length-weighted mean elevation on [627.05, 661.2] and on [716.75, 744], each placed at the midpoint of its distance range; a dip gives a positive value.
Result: 4.87 km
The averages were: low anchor 130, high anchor 142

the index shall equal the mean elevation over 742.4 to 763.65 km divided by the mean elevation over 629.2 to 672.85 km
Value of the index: 1.0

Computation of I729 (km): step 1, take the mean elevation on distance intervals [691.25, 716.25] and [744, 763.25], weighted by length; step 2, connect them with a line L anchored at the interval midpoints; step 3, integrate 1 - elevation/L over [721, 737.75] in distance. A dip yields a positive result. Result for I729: -2.4 km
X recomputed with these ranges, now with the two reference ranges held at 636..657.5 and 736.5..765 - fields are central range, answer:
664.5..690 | 1.6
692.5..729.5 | 1.2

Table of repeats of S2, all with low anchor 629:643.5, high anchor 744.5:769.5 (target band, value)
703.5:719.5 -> 0.7 km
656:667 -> 0.3 km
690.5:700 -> 0.7 km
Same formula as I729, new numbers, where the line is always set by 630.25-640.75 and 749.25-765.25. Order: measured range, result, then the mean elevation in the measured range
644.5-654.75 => -0.26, 132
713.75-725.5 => 0.09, 131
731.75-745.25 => -1.30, 145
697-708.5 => 0.51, 125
